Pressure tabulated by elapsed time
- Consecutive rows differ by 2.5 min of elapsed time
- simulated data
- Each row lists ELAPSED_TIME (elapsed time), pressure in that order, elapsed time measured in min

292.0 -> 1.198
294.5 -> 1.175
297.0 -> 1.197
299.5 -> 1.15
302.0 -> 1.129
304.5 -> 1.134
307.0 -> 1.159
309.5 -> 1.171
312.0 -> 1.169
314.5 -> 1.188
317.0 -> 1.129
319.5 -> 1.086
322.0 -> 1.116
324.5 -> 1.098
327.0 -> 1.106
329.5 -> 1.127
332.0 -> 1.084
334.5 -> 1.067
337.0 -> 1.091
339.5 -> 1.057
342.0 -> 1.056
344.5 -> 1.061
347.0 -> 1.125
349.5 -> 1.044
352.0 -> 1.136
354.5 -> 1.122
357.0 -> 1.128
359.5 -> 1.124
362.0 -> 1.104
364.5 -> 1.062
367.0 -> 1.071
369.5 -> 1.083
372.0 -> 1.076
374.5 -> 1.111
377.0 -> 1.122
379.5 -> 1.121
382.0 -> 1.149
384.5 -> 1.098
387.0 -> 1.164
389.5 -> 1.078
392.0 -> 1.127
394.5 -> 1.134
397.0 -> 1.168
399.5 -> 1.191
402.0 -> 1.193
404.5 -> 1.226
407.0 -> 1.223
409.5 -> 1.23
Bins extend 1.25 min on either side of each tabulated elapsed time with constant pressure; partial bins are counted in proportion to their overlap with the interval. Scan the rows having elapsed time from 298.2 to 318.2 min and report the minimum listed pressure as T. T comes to 1.129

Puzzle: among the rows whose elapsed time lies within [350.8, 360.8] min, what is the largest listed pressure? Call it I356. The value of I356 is 1.136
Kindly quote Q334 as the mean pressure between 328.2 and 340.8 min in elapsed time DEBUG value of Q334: 1.09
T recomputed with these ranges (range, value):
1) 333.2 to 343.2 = 1.056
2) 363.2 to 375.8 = 1.062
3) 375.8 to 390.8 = 1.078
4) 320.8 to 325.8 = 1.098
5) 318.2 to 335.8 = 1.067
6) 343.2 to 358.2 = 1.044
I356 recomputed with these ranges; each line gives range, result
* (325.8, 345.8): 1.127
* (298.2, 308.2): 1.159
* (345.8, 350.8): 1.125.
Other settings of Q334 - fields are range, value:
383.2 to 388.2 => 1.13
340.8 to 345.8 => 1.06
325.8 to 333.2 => 1.11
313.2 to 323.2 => 1.13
